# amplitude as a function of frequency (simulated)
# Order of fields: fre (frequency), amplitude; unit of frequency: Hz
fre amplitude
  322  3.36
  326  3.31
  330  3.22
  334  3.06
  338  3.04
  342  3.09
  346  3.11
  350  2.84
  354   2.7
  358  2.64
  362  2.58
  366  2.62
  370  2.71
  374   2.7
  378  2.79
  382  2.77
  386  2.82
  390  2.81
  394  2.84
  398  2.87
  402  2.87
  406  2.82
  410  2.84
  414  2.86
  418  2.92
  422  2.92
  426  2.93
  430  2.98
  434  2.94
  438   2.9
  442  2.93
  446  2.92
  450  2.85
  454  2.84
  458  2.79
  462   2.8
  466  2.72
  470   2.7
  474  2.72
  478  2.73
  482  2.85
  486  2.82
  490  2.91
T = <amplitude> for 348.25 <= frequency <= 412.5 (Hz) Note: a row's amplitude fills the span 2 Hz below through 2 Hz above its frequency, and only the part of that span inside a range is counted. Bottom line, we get 2.76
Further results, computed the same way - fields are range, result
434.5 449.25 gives 2.91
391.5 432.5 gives 2.88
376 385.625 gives 2.79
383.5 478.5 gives 2.85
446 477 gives 2.78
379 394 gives 2.8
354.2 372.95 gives 2.65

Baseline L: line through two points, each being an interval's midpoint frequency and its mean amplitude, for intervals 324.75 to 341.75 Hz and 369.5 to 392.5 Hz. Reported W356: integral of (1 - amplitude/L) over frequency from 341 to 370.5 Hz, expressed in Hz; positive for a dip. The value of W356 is 1.9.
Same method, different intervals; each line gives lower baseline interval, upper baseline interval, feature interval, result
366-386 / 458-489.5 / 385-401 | -0.5 Hz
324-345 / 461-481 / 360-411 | 3.7 Hz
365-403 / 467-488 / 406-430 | -1.0 Hz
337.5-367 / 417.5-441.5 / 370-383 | 0.5 Hz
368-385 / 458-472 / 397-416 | -0.7 Hz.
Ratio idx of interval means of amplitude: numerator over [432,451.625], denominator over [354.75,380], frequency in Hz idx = 1.09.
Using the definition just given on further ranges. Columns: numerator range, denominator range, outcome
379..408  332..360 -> 0.97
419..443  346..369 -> 1.08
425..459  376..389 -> 1.04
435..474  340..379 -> 1.02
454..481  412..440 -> 0.94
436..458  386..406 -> 1.01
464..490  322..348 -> 0.88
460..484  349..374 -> 1.03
